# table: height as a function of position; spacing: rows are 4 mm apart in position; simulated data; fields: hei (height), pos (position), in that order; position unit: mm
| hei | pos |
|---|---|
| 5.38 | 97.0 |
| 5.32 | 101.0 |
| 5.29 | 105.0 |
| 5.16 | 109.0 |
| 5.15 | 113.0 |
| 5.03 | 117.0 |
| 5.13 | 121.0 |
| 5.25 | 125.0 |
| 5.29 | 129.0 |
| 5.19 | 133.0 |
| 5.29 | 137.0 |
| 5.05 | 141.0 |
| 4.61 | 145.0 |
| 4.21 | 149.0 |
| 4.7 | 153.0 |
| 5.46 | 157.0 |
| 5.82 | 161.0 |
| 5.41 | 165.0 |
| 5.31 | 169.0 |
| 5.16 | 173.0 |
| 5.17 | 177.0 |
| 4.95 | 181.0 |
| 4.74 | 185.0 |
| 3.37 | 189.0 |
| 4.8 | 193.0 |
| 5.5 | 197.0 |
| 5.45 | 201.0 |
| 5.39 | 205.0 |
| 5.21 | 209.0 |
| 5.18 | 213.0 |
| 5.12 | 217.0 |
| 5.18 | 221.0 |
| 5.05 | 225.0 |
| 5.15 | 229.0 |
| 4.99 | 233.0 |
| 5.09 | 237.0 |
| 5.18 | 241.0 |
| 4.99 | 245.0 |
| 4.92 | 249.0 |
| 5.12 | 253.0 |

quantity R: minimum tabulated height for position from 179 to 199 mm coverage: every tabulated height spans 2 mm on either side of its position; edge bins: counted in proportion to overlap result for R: 3.37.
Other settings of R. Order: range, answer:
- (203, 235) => 4.99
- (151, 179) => 4.7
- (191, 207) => 4.8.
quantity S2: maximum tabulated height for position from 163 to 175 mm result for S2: 5.41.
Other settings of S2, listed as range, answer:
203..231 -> 5.39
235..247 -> 5.18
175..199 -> 5.5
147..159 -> 5.46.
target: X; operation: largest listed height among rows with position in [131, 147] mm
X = 5.29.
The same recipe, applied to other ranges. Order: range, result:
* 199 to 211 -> 5.45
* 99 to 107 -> 5.32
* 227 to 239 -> 5.15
